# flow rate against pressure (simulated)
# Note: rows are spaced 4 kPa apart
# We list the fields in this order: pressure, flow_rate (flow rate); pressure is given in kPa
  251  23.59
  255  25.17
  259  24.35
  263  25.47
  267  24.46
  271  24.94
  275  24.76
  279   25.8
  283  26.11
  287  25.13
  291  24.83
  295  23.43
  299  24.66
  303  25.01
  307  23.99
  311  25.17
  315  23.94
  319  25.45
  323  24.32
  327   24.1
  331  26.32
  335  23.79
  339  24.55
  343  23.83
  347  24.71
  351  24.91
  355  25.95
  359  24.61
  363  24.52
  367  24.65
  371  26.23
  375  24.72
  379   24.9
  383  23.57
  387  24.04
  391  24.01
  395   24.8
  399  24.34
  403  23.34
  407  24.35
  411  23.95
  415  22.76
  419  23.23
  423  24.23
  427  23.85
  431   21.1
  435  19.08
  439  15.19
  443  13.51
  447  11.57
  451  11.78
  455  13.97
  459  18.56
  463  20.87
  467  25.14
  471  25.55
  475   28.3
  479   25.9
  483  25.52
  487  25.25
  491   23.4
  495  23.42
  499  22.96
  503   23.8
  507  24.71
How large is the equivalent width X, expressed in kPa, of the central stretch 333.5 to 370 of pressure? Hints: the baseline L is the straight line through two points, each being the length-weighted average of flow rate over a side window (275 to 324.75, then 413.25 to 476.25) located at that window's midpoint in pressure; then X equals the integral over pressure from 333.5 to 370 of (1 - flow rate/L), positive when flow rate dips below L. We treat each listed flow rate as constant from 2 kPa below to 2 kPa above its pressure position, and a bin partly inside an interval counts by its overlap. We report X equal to -2.6 kPa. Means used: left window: 24.8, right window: 19.8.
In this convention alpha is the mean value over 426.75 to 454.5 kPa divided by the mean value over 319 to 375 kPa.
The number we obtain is 0.6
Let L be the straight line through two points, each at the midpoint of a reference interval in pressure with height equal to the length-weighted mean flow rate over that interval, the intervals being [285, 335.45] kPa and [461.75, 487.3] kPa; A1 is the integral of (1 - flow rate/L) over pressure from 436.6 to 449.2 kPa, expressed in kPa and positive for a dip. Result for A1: 5.8 kPa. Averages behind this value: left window 24.7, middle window 13.6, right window 25.3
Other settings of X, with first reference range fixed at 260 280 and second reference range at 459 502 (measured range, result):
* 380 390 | 0.3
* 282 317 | 0.4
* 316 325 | 0.0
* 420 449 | 7.1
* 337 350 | 0.2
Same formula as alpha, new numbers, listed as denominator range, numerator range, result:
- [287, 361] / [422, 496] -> 0.84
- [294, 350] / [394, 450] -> 0.85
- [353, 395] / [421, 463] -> 0.71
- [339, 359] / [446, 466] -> 0.65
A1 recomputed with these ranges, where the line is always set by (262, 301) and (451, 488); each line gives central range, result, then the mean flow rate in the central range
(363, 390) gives -1.0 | 24.6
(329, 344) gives -0.3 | 24.7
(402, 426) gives -0.4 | 23.7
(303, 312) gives 0.0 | 24.6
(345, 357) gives -0.6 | 25.2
